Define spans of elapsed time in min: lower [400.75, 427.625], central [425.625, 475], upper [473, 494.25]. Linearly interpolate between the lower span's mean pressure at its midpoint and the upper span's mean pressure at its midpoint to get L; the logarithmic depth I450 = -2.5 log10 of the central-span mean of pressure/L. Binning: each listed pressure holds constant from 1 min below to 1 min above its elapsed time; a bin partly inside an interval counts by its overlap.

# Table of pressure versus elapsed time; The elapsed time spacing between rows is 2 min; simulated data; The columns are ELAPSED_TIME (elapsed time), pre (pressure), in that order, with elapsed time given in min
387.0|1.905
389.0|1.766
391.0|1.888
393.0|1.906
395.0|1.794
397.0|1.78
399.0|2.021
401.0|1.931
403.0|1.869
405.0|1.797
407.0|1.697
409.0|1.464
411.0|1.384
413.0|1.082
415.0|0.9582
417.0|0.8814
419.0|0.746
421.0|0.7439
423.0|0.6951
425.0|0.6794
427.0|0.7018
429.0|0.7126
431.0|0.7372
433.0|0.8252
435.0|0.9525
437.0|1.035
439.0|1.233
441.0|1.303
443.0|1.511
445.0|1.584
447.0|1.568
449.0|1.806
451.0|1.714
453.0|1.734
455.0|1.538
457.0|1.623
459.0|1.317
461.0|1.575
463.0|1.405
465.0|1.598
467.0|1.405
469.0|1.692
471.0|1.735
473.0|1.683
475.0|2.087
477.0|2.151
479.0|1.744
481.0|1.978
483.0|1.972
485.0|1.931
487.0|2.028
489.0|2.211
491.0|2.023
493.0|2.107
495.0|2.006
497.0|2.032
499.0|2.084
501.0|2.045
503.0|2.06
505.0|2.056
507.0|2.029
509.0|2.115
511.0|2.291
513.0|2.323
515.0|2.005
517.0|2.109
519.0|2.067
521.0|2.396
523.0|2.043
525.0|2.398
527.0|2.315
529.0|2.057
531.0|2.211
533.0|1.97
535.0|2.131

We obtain 0.18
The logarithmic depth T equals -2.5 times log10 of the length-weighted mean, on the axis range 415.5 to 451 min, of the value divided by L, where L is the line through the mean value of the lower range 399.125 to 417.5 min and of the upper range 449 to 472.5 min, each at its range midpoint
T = 0.41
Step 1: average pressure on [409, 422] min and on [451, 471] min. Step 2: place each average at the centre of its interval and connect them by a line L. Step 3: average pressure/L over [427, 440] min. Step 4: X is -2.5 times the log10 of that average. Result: 0.34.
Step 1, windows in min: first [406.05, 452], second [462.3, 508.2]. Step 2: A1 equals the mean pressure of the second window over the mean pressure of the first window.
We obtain 1.7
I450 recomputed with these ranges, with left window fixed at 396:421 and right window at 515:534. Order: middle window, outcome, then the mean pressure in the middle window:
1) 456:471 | 0.17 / 1.53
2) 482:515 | -0.04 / 2.08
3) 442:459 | 0.06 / 1.62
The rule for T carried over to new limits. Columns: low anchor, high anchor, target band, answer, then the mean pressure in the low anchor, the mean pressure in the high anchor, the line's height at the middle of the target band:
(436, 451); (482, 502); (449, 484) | 0.02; 1.45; 2.04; 1.73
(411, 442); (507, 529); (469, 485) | -0.17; 0.902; 2.19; 1.61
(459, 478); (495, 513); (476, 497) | -0.07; 1.68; 2.1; 1.89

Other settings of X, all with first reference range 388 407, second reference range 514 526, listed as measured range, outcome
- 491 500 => 0.03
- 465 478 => 0.15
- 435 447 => 0.43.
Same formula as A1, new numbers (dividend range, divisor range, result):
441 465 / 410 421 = 1.59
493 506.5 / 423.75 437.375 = 2.58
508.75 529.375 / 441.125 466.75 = 1.40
